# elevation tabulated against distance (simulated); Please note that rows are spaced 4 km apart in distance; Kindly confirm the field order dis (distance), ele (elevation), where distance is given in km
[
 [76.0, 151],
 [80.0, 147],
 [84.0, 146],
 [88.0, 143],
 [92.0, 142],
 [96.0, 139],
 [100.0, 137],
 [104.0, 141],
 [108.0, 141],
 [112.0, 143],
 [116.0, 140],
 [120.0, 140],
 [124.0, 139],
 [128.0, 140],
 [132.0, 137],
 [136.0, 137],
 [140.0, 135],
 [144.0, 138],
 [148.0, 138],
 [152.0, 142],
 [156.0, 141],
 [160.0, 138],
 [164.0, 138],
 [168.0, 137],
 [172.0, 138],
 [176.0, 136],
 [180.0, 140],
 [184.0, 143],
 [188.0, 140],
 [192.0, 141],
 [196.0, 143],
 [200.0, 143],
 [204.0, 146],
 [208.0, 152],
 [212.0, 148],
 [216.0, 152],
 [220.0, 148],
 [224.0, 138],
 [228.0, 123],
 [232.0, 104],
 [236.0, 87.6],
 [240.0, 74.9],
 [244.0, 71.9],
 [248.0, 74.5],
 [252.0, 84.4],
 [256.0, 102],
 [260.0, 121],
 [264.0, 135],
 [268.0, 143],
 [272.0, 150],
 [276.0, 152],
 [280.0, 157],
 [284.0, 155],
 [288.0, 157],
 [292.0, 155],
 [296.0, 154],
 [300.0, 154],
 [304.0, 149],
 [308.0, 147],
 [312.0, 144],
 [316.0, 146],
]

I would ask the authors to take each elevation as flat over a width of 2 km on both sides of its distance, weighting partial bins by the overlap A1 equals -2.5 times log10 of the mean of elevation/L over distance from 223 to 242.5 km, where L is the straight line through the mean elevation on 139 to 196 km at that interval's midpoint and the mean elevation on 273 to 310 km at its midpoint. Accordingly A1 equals 0.382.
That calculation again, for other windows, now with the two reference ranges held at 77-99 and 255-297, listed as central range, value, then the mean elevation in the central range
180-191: 0.02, 141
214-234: 0.09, 133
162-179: 0.05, 137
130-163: 0.04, 138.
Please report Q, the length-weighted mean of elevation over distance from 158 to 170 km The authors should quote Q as 138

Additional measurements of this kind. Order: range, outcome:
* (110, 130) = 140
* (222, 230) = 130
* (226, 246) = 92.3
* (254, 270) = 125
